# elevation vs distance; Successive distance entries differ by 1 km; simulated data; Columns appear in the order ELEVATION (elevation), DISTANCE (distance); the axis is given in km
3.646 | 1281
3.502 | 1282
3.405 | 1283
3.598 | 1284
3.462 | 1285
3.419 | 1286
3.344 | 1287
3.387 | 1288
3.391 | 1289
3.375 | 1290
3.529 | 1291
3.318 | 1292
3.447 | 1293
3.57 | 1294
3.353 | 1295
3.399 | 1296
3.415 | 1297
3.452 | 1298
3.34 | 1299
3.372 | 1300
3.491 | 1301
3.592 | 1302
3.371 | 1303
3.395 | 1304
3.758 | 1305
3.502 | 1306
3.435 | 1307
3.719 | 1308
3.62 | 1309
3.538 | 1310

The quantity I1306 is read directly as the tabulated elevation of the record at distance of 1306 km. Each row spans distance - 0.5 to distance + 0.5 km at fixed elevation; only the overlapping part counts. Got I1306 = 3.502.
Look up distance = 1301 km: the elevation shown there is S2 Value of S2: 3.491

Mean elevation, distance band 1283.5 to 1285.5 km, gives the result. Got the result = 3.53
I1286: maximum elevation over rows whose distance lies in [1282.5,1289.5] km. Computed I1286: 3.598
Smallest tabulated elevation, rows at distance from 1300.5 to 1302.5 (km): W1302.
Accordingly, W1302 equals 3.491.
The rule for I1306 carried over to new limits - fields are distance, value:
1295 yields 3.353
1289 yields 3.391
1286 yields 3.419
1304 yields 3.395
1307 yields 3.435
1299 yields 3.34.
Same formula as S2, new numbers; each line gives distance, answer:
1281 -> 3.646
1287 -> 3.344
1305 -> 3.758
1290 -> 3.375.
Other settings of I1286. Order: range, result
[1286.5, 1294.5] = 3.57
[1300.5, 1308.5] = 3.758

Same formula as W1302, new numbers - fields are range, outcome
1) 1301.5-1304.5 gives 3.371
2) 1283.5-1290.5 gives 3.344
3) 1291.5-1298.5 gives 3.318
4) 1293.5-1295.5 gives 3.353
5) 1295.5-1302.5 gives 3.34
